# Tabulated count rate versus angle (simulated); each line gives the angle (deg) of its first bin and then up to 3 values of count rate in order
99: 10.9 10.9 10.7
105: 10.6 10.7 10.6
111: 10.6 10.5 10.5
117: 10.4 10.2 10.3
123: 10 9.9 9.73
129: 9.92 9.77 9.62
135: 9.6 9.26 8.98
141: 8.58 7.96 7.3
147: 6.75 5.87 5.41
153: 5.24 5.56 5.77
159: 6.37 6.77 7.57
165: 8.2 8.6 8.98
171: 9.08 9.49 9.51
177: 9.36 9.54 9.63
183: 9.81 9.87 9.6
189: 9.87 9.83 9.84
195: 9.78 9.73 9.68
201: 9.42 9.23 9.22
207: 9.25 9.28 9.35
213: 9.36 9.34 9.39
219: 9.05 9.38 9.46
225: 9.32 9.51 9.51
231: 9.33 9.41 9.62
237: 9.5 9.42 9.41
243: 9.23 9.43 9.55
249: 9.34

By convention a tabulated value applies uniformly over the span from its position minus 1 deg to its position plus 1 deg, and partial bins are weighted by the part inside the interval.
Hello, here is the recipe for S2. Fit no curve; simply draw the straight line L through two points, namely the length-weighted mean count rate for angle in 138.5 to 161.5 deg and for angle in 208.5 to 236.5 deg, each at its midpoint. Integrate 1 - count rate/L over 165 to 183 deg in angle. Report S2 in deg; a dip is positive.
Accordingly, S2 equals -4.0 deg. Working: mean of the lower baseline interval 6.66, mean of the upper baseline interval 9.38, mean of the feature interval 9.24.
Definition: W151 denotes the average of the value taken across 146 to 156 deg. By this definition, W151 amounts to 5.77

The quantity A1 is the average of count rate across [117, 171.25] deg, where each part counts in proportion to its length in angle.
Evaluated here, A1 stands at 8.22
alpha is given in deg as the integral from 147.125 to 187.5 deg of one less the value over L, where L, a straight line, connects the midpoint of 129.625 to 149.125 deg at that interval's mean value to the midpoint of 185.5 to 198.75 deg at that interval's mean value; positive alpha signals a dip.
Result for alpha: 5.5 deg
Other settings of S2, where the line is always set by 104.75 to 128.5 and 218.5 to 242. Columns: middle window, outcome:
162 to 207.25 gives 2.0 deg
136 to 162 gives 8.2 deg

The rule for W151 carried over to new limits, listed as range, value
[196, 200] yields 9.71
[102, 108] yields 10.7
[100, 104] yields 10.8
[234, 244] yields 9.44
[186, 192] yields 9.77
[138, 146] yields 8.21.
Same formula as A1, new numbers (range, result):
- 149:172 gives 7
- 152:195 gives 8.53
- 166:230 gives 9.45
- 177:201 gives 9.71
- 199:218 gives 9.33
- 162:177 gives 8.81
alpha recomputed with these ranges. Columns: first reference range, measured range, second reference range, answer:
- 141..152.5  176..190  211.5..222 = -2.8 deg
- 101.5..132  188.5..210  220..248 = 0.3 deg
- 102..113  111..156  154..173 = 2.6 deg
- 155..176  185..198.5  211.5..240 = -1.9 deg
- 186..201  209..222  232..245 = 0.4 deg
